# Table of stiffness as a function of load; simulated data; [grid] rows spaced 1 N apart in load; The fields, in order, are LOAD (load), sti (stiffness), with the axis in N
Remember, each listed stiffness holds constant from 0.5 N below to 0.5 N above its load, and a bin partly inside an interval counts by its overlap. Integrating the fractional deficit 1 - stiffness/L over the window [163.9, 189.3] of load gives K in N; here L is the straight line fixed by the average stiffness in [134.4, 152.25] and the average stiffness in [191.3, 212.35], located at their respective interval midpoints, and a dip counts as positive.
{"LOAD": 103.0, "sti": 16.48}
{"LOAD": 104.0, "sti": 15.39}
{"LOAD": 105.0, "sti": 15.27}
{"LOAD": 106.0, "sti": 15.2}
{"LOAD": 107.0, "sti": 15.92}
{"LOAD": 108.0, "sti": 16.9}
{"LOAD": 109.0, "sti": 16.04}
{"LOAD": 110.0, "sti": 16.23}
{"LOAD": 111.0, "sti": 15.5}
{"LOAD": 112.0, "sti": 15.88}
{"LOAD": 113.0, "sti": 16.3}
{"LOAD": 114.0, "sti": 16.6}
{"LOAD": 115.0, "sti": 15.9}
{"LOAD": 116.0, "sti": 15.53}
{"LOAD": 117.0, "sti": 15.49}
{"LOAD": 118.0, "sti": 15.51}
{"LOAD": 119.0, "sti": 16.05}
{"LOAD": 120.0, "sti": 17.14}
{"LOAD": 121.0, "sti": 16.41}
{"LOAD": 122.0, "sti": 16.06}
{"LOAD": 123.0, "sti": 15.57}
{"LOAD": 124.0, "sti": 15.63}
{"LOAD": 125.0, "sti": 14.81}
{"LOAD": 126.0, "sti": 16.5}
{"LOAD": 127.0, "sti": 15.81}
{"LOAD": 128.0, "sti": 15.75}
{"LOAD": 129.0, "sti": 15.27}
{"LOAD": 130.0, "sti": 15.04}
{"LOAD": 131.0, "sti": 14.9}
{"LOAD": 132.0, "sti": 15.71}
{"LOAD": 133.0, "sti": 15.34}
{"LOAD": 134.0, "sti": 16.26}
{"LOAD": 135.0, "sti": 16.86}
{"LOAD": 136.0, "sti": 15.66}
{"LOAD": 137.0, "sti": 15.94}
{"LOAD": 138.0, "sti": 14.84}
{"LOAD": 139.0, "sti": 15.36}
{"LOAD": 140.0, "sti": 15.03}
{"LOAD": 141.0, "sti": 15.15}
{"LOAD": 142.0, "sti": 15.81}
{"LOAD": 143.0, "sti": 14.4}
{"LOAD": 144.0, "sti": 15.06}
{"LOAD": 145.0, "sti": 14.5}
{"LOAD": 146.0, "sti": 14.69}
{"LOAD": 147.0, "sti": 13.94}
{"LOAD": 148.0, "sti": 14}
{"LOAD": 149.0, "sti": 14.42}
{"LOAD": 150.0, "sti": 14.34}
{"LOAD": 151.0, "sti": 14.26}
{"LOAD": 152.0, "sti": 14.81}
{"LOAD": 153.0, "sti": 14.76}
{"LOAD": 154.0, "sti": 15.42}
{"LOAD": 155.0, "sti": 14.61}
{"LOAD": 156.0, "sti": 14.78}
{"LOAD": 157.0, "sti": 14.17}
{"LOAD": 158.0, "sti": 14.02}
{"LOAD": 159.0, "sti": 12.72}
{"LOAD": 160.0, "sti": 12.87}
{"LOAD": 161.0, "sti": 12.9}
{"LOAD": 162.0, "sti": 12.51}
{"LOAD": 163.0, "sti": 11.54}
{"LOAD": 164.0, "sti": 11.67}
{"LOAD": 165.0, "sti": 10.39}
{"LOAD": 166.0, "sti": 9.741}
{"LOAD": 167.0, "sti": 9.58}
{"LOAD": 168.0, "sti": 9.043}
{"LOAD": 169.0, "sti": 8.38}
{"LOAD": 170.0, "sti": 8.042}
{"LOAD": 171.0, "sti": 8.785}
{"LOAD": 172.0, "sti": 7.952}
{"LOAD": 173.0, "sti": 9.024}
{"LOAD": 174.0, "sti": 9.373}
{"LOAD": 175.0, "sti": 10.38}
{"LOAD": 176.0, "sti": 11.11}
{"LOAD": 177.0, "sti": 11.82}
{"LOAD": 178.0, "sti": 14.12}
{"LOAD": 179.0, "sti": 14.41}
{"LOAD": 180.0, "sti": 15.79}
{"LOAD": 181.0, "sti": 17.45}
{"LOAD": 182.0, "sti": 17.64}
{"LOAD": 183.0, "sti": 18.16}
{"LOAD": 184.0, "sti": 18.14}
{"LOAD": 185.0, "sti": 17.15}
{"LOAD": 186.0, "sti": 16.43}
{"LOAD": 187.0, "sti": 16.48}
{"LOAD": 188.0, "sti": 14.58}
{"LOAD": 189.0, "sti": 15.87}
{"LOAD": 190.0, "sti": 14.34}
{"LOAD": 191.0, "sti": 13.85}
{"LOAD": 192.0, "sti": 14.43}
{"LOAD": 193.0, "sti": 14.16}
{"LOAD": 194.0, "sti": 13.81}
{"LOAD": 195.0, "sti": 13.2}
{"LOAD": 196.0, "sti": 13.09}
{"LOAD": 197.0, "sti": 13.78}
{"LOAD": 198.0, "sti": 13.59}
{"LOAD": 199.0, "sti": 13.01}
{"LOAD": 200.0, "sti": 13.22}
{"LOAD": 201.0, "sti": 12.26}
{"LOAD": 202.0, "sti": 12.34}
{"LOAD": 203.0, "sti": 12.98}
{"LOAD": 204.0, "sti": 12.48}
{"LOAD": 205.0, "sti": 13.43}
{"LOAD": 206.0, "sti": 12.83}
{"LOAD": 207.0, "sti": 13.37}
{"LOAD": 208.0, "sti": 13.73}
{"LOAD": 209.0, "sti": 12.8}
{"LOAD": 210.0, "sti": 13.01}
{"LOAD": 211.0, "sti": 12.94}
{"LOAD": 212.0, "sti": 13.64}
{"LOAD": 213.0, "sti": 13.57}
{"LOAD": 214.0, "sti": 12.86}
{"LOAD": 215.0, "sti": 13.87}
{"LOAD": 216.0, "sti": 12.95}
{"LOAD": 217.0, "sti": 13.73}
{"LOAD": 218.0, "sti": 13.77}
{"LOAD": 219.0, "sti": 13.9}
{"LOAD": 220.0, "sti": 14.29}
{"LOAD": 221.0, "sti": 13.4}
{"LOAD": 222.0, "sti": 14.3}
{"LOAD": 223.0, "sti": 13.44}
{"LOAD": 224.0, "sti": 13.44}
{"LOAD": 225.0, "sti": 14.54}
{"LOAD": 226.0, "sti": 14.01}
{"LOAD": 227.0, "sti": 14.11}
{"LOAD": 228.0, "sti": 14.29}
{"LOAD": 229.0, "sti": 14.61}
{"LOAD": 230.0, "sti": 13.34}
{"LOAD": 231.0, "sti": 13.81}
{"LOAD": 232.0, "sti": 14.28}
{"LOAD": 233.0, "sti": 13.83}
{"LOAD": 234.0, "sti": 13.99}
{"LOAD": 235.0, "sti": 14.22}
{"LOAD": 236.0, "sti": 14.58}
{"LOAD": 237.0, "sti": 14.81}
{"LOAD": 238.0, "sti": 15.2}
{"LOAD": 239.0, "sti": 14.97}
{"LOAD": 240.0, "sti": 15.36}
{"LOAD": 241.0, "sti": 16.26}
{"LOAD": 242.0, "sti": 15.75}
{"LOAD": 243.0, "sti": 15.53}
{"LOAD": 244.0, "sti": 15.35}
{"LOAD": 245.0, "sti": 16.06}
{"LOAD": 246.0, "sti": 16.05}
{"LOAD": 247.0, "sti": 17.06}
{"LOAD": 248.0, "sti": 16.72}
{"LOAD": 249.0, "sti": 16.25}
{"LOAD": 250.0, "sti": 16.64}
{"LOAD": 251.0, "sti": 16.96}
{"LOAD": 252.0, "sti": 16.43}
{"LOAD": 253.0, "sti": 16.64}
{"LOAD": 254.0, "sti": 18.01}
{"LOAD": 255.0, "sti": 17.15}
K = 2.16 N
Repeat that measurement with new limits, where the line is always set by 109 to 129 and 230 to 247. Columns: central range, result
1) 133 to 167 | 3.4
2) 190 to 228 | 4.4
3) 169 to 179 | 3.4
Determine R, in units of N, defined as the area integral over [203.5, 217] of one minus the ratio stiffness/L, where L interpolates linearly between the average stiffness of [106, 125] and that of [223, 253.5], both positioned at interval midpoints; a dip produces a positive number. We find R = 1.9 N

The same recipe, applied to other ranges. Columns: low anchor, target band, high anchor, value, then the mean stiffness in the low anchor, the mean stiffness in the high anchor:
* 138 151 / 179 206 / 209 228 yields -1.2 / 14.7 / 13.6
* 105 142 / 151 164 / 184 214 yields 1.1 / 15.8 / 13.9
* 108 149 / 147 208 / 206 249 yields 7.0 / 15.6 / 14.3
